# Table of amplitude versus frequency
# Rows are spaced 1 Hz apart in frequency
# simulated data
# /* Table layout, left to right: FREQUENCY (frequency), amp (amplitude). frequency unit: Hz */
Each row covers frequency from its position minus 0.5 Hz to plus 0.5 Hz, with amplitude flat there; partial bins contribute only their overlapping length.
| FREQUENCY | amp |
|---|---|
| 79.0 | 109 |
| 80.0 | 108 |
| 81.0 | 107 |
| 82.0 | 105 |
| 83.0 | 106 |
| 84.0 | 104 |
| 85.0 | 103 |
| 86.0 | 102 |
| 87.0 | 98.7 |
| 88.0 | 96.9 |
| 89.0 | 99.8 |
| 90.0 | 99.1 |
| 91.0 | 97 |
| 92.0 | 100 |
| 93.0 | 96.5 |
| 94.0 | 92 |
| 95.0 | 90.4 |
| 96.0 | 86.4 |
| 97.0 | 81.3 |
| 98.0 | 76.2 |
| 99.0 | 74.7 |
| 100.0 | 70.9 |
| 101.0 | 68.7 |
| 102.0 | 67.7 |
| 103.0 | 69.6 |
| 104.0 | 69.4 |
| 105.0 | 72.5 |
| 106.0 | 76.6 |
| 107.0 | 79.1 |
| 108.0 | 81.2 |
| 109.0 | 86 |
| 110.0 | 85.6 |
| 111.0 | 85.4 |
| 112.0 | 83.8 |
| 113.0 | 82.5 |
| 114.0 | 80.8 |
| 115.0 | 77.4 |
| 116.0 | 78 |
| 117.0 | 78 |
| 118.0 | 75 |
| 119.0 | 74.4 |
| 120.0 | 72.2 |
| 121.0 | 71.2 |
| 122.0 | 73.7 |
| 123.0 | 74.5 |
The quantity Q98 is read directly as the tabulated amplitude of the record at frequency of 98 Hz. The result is 76.2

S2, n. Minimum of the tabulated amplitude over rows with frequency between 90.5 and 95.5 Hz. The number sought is 90.4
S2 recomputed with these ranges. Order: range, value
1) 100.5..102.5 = 67.7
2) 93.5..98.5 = 76.2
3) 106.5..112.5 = 79.1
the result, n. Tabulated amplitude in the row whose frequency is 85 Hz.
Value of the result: 103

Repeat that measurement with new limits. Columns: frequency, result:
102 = 67.7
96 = 86.4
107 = 79.1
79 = 109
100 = 70.9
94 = 92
